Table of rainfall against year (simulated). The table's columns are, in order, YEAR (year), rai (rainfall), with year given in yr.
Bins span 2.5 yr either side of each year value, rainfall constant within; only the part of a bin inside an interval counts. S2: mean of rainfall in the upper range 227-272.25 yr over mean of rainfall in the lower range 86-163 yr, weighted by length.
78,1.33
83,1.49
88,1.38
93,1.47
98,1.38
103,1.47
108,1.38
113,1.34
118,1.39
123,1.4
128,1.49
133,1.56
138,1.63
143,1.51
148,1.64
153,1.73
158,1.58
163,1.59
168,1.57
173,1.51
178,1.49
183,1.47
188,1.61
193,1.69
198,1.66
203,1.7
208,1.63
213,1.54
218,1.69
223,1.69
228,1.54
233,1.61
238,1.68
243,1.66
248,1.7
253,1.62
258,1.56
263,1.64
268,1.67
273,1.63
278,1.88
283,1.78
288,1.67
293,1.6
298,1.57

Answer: 1.1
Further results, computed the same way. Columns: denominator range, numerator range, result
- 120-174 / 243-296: 1.07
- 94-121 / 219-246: 1.17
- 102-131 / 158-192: 1.10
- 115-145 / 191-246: 1.10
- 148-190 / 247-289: 1.07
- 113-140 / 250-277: 1.11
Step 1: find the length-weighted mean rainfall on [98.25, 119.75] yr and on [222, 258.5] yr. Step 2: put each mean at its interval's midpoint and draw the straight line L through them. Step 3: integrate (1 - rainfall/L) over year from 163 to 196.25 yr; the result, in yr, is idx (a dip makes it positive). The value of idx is -0.8 yr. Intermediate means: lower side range 1.39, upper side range 1.63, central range 1.56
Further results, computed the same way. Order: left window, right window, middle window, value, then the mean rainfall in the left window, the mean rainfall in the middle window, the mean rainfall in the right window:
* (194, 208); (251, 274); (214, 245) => 0.19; 1.67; 1.64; 1.62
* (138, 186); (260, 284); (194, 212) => -0.36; 1.57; 1.66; 1.71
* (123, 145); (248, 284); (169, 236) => 0.27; 1.53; 1.6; 1.68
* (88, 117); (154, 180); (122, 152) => -1.34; 1.4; 1.55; 1.56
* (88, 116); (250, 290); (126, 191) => -3.12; 1.41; 1.57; 1.68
